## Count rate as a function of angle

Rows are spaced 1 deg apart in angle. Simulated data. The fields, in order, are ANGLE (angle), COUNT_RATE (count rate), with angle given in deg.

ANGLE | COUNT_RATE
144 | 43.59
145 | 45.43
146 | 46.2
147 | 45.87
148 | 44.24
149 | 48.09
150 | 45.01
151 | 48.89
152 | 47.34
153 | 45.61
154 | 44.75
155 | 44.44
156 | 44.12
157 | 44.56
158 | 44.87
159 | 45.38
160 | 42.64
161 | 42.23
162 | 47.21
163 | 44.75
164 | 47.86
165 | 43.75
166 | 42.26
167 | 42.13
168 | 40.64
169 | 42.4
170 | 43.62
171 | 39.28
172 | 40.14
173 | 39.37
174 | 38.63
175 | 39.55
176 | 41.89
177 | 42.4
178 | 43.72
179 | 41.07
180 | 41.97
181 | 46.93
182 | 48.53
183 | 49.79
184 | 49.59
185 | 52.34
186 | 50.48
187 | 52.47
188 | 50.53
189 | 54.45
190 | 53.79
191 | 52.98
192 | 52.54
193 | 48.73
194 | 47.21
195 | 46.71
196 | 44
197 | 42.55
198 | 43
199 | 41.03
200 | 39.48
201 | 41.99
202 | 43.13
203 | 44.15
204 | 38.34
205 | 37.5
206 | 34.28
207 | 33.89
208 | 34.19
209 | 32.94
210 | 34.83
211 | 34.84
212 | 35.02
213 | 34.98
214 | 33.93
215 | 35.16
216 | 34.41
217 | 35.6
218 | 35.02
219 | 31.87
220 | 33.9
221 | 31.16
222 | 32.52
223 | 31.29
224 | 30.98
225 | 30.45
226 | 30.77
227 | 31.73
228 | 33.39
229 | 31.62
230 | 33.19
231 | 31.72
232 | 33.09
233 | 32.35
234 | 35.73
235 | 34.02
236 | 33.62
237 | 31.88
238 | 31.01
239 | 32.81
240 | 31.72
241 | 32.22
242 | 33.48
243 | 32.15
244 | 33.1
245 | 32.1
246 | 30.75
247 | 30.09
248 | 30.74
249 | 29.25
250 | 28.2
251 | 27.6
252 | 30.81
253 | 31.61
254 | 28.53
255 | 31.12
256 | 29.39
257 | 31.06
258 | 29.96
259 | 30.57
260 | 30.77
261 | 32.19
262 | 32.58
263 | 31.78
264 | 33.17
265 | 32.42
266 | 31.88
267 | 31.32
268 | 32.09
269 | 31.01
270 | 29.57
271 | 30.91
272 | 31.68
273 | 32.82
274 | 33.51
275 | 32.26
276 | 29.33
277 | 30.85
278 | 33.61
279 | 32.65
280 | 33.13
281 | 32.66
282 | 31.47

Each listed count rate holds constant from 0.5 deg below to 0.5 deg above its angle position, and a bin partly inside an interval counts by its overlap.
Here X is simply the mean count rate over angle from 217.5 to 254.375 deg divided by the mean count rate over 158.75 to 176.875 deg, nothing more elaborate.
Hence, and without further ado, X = 0.75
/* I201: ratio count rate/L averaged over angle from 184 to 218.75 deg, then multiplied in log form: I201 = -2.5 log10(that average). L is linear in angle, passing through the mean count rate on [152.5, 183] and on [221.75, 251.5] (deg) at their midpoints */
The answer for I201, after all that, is -0.11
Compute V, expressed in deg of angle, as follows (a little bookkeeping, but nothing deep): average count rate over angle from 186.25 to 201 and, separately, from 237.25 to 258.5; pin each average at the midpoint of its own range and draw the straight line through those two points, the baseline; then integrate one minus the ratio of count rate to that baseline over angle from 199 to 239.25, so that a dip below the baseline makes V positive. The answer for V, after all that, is 5.3 deg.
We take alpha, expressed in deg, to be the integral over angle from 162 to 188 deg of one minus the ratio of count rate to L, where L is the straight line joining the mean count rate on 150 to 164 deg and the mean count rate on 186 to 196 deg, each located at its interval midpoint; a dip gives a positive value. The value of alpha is 2.02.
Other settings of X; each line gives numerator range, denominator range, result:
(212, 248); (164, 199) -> 0.72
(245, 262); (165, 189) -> 0.68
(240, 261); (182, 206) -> 0.66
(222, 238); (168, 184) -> 0.76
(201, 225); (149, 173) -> 0.79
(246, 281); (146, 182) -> 0.71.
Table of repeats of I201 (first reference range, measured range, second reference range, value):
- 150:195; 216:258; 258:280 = 0.14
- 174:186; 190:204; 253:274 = -0.07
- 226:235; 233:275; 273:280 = 0.03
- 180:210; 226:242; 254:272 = 0.14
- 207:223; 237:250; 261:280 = 0.05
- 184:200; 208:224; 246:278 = 0.25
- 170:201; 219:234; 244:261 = 0.13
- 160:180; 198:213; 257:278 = 0.02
